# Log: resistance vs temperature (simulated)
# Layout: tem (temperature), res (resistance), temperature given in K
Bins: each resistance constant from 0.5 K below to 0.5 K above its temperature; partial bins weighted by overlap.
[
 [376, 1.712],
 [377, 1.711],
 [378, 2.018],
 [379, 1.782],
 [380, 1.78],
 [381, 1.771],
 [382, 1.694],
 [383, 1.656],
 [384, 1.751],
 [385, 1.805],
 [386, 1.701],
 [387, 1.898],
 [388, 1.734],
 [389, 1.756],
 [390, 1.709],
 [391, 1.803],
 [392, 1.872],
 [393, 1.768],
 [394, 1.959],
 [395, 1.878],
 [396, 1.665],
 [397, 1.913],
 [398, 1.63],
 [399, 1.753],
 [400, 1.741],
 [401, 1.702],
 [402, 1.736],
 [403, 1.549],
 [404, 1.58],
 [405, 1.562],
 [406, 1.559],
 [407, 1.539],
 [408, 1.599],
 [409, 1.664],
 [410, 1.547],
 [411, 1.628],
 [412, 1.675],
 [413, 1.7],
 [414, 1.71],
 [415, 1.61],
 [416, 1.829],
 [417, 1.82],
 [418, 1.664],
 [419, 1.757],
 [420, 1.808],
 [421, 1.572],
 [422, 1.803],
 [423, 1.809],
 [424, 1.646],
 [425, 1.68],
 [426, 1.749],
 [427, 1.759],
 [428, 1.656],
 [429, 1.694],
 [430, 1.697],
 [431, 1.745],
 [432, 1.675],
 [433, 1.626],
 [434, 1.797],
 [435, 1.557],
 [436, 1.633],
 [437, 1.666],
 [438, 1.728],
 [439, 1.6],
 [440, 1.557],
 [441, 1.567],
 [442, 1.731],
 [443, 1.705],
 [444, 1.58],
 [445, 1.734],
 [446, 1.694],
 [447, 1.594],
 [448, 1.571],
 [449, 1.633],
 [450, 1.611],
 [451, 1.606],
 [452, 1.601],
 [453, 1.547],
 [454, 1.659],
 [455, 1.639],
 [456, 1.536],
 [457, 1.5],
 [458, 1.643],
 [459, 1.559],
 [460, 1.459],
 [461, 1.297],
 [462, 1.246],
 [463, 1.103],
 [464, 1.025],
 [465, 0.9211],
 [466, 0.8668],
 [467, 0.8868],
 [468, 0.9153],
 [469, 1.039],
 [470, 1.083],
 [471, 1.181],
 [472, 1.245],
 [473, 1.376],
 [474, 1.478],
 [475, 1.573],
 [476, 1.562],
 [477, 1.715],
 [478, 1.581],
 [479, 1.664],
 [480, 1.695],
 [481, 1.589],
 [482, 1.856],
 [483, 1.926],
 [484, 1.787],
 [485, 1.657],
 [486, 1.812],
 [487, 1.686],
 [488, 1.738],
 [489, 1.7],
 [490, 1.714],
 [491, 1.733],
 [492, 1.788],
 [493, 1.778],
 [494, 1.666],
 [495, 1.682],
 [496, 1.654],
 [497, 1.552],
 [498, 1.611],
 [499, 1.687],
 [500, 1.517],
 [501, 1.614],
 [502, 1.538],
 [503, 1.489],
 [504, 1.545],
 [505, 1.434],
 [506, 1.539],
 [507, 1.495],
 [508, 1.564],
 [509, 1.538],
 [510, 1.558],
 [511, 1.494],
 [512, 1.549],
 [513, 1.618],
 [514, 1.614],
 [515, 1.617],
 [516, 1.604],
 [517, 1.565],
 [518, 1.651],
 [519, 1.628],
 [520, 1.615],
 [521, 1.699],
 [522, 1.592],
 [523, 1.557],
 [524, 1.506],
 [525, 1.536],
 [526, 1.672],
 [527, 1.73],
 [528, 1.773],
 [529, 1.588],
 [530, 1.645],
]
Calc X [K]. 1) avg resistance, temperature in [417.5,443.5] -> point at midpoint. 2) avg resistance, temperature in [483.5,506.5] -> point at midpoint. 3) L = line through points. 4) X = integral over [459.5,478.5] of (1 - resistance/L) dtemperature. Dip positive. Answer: 4.85 K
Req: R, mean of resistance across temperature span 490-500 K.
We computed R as 1.68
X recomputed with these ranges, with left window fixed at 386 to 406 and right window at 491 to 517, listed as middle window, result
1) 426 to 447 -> 0.2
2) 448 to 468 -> 3.4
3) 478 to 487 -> -0.6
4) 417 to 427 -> -0.1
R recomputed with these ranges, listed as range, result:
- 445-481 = 1.42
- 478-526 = 1.63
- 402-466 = 1.6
